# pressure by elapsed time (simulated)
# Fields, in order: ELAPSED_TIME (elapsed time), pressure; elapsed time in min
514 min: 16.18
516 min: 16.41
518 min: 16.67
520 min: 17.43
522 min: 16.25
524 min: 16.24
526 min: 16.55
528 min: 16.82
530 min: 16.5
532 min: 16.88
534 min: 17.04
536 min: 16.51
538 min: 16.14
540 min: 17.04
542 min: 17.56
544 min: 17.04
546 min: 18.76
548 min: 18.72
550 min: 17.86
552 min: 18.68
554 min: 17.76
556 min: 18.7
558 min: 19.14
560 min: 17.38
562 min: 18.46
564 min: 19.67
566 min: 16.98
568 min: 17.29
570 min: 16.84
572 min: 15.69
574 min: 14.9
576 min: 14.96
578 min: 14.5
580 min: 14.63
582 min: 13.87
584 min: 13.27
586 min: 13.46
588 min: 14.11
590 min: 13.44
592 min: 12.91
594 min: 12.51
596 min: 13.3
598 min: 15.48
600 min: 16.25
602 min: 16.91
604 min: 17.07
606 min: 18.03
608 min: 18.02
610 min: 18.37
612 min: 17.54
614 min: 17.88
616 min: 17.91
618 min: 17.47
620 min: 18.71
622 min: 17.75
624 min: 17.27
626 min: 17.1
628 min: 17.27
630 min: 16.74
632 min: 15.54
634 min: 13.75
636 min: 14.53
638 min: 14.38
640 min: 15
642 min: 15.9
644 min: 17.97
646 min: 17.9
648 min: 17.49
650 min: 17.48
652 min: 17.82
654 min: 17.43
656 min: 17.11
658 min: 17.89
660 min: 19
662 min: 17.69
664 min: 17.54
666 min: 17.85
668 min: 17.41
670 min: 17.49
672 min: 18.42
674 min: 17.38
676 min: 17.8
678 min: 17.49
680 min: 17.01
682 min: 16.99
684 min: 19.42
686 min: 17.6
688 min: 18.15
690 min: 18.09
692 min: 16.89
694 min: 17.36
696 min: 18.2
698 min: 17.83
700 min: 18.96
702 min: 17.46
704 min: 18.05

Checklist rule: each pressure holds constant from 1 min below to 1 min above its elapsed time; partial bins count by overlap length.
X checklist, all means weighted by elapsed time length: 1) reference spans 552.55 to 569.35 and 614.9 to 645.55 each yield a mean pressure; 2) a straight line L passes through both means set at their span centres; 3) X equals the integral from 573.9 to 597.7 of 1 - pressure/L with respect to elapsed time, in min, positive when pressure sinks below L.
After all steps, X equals 5.1 min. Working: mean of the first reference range 18.2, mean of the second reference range 16.5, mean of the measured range 13.8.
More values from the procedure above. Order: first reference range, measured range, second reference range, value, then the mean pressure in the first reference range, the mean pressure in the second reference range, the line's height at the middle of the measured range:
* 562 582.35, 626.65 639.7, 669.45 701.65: 1.3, 16.1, 17.8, 17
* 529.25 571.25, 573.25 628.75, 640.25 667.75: 5.4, 17.7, 17.5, 17.6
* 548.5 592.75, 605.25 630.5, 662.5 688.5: -1.3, 16.2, 17.7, 16.9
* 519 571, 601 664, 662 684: 1.6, 17.5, 17.6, 17.6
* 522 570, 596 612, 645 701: 0.6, 17.5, 17.8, 17.6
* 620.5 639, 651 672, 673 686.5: -0.8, 16.1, 17.7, 17.1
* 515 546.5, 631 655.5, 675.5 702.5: 1.7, 16.8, 17.8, 17.5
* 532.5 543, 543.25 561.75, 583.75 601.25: -2.5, 16.9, 13.9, 16.1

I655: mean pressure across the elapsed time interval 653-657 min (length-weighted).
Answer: 17.3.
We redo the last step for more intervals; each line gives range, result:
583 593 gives 13.4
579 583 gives 14.2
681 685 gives 18.2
